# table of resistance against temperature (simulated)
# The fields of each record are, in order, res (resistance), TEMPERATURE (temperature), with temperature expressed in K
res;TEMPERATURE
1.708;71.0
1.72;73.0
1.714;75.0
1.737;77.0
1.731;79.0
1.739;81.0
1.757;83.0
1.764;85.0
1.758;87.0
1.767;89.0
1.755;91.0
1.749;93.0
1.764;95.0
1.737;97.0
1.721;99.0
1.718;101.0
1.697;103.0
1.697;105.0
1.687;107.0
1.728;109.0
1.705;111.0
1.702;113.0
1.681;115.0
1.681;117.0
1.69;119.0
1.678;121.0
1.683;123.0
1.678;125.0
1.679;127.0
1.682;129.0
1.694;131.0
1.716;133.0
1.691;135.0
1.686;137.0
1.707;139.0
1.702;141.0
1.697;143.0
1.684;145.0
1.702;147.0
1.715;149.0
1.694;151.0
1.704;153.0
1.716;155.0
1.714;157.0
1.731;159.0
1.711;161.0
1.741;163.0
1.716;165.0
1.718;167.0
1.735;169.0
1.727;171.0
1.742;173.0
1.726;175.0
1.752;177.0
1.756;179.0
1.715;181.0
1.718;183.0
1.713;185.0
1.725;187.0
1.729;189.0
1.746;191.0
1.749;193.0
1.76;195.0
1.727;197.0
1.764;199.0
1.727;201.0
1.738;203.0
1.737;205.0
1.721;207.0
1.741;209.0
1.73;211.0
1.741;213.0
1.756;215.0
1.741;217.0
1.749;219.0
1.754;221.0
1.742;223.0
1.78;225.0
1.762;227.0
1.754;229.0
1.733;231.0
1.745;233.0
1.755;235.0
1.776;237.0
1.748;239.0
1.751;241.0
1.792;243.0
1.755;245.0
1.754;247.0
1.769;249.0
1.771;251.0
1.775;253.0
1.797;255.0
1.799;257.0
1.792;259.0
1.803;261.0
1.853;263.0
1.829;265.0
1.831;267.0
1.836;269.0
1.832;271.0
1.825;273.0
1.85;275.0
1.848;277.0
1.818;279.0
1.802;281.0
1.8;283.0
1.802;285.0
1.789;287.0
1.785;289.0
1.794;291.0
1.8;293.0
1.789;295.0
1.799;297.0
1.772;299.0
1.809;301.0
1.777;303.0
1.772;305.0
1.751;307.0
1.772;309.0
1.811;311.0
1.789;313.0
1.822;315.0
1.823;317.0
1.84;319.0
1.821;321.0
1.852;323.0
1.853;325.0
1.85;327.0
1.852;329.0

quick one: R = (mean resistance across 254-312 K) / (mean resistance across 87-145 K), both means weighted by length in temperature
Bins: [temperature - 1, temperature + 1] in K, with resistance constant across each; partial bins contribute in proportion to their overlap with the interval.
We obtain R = 1.06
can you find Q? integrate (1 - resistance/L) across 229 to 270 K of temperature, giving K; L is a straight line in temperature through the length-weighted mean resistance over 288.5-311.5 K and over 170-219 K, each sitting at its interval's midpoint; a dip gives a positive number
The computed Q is -0.5 K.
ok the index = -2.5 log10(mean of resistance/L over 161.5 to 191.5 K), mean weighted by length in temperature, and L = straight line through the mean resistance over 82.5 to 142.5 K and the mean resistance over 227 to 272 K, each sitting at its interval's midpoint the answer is 0.01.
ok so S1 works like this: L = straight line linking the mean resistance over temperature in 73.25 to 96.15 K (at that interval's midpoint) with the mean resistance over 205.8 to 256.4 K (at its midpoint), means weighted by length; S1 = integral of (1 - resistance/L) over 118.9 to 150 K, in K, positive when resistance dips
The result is 1.0 K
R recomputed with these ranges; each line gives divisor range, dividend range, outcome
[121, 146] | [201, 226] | 1.03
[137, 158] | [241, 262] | 1.04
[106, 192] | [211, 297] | 1.04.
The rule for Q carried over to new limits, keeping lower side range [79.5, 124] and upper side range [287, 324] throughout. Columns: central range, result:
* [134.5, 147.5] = 0.30 K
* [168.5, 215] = 0.51 K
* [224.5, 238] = 0.10 K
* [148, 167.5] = 0.29 K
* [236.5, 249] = 0.08 K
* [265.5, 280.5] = -0.39 K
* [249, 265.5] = -0.18 K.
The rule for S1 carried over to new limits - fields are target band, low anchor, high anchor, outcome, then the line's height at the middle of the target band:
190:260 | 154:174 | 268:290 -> 0.74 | 1.77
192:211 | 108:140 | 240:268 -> 0.12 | 1.75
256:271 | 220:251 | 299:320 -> -0.41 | 1.77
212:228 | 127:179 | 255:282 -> 0.21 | 1.78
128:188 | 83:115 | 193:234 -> 0.80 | 1.74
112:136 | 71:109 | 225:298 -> 0.78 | 1.74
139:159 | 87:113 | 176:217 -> 0.32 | 1.73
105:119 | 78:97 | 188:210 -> 0.43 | 1.75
